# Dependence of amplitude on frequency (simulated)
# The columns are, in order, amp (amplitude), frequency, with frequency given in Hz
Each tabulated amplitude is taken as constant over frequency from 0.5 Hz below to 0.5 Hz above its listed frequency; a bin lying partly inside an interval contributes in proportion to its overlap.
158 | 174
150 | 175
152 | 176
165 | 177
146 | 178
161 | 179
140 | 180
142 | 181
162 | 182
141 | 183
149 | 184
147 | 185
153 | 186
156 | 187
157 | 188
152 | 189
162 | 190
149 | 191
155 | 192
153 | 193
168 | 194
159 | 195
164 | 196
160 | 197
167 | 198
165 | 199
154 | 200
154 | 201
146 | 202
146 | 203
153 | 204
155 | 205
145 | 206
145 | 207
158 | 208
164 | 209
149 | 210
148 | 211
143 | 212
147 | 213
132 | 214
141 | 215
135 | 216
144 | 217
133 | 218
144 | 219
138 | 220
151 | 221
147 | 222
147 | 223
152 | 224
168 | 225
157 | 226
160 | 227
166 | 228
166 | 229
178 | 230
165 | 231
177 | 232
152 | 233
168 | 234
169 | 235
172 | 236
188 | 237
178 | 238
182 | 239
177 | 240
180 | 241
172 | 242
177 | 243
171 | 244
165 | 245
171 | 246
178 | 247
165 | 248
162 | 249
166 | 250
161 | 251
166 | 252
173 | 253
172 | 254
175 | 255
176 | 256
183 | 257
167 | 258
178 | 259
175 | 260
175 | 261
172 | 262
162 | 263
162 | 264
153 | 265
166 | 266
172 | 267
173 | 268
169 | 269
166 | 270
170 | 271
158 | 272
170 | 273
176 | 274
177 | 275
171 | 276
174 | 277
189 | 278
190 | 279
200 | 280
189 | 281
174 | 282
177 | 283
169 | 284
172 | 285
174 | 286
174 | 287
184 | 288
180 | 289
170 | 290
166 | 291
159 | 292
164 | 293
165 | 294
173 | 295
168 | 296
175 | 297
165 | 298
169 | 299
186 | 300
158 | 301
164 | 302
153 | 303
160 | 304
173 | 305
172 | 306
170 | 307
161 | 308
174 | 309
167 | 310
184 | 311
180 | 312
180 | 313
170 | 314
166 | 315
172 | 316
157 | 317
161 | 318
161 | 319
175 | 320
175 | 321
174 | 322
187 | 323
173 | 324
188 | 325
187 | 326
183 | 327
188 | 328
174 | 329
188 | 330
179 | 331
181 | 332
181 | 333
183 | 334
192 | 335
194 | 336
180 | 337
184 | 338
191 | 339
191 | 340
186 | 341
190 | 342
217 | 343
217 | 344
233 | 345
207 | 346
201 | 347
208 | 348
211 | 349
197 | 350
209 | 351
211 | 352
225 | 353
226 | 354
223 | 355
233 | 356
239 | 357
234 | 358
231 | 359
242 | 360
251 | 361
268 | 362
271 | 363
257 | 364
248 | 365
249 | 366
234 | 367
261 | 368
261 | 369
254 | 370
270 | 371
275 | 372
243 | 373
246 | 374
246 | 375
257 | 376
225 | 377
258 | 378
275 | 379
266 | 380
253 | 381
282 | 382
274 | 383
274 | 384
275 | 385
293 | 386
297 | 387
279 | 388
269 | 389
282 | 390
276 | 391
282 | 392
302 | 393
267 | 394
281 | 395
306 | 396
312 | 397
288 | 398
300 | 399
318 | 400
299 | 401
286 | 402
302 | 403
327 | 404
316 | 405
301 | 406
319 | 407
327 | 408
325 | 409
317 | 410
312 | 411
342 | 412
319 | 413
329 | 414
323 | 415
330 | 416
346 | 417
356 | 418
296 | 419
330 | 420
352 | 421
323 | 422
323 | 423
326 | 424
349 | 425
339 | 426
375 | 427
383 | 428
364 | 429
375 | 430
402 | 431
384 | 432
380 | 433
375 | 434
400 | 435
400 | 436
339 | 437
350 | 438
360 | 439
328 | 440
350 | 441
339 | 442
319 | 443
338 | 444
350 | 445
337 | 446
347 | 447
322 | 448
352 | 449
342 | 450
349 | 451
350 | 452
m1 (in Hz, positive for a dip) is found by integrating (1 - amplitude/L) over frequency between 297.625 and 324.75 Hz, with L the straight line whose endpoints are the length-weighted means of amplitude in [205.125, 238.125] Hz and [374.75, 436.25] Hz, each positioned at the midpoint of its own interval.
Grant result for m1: 7.3 Hz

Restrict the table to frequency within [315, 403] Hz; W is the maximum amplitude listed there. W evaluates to 318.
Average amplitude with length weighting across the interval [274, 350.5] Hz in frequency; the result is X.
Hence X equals 180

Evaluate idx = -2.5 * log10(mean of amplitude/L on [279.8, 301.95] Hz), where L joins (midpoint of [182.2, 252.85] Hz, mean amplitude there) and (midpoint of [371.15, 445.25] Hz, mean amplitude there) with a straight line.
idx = 0.25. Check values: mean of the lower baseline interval 158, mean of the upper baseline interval 315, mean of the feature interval 173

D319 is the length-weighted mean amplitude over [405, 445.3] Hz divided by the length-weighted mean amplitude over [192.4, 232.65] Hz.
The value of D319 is 2.24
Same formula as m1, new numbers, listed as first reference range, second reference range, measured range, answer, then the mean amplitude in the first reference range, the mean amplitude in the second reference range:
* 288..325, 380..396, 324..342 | 1.8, 170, 280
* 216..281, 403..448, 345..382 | 5.4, 168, 343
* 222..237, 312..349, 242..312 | 1.2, 164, 186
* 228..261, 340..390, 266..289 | 1.9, 172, 244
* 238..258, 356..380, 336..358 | 2.7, 172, 252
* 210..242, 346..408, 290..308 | 3.6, 158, 263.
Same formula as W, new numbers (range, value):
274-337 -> 200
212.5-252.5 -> 188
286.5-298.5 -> 184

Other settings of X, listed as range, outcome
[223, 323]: 171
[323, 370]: 213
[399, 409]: 311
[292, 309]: 167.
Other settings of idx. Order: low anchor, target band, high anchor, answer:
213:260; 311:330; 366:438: 0.33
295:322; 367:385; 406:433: 0.06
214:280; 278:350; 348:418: 0.22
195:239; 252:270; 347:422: 0.10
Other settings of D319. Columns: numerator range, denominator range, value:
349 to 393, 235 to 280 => 1.47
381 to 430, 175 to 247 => 1.99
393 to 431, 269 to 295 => 1.86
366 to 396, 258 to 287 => 1.55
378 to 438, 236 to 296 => 1.85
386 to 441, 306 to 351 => 1.77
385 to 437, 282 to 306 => 1.92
